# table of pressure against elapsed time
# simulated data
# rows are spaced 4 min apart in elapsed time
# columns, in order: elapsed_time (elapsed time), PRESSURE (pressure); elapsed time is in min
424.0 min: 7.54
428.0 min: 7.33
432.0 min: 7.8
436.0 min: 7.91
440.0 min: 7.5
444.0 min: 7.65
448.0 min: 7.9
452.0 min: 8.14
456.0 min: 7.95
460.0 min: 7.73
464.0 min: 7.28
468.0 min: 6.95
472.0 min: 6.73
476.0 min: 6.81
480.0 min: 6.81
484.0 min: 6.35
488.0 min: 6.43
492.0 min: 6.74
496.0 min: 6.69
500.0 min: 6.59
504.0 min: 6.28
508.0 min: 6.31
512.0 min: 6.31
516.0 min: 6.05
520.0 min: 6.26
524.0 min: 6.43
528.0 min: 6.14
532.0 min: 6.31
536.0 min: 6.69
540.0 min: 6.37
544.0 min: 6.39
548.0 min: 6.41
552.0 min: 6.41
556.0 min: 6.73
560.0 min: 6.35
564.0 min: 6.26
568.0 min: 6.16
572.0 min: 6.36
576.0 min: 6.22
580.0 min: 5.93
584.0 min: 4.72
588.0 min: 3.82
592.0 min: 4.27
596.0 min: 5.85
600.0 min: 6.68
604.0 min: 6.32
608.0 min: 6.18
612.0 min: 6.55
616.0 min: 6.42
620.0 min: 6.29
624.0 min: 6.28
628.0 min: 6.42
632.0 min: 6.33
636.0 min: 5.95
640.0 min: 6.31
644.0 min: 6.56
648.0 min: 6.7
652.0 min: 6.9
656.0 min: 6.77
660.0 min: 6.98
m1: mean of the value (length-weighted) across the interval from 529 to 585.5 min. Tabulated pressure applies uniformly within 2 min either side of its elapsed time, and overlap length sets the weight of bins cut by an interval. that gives 6.25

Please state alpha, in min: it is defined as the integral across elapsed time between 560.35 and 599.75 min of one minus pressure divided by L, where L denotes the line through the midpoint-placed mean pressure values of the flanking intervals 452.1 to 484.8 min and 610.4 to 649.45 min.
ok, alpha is 6.1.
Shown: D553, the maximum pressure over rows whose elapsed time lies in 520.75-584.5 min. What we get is 6.73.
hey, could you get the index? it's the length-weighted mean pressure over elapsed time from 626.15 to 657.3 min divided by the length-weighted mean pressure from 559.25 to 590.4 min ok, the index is 1.14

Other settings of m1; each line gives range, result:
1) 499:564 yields 6.37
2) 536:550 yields 6.43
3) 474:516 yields 6.51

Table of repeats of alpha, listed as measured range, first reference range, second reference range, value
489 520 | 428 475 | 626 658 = 3.6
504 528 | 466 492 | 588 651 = 1.0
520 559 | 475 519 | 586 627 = -1.1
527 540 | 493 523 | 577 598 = -1.0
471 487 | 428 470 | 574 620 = 1.4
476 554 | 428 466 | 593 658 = 8.5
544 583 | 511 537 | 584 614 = -2.3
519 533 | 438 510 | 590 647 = 0.9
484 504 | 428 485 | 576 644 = 1.4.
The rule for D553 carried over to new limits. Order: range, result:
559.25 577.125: 6.36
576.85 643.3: 6.68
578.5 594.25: 5.93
